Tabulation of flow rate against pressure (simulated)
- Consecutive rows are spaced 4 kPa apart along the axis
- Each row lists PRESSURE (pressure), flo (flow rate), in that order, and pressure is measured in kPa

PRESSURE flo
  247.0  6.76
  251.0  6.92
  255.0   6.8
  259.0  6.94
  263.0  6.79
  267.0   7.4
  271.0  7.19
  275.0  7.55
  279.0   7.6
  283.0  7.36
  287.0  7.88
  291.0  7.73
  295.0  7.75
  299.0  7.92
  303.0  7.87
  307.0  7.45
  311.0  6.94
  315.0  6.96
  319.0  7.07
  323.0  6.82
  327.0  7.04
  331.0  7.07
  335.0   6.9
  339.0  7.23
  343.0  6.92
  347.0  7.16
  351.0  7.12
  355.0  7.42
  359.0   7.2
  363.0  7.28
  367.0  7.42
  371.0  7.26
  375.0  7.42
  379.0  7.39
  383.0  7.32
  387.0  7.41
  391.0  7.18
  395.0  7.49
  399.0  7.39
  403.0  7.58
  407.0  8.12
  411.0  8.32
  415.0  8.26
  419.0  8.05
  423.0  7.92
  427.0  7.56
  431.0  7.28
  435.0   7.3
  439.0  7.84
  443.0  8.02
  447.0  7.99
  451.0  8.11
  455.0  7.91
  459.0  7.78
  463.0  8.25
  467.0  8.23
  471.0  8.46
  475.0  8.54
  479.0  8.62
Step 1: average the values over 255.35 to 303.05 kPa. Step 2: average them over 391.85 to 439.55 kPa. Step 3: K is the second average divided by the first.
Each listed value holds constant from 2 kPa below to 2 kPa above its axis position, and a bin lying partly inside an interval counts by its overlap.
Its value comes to 1.04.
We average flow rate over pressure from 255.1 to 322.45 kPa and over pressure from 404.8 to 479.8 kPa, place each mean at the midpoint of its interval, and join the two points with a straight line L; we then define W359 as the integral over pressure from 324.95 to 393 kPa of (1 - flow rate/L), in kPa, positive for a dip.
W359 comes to 3.97 kPa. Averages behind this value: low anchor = 7.37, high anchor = 8.02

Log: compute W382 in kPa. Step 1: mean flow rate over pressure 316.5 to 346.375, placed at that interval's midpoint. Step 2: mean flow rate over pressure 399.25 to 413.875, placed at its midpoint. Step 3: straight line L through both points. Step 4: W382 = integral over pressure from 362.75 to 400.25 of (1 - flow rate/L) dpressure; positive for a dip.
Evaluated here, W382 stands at 1.4 kPa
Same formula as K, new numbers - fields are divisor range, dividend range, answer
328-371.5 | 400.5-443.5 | 1.09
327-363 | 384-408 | 1.05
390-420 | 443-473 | 1.04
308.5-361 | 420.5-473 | 1.12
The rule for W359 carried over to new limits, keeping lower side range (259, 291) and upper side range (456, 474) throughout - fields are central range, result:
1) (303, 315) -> 0.4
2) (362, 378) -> 0.9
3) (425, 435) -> 0.8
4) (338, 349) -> 0.8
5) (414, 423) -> -0.1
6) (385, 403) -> 1.1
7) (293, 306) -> -0.6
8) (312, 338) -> 2.1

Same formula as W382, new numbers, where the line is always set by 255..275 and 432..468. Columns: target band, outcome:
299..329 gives 0.4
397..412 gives -0.2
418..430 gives 0.0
